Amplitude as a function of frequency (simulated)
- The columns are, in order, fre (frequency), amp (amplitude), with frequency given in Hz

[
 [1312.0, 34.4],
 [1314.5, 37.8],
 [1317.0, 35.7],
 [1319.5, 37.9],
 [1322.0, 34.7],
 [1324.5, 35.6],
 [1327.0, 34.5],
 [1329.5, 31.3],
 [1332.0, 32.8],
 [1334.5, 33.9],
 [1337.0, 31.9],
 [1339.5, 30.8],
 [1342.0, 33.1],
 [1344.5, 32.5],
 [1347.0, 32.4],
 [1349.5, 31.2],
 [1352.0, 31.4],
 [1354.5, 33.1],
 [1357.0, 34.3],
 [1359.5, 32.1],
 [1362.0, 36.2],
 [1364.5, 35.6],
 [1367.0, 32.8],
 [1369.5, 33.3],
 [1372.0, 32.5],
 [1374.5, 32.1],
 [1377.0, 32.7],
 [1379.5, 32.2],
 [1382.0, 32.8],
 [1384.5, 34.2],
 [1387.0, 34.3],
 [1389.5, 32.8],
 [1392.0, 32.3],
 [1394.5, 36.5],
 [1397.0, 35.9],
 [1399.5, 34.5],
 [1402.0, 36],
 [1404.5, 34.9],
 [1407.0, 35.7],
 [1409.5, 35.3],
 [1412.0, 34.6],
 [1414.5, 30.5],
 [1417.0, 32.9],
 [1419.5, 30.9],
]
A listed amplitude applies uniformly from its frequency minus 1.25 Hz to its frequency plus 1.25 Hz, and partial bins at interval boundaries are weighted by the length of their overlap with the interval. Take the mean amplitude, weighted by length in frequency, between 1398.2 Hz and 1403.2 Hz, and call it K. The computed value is 35.2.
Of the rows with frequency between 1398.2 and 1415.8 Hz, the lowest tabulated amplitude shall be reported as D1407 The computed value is 30.5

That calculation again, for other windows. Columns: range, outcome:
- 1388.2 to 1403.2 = 32.3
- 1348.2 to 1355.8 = 31.2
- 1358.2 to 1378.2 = 32.1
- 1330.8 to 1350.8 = 30.8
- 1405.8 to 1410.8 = 35.3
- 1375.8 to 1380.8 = 32.2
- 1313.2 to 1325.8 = 34.7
